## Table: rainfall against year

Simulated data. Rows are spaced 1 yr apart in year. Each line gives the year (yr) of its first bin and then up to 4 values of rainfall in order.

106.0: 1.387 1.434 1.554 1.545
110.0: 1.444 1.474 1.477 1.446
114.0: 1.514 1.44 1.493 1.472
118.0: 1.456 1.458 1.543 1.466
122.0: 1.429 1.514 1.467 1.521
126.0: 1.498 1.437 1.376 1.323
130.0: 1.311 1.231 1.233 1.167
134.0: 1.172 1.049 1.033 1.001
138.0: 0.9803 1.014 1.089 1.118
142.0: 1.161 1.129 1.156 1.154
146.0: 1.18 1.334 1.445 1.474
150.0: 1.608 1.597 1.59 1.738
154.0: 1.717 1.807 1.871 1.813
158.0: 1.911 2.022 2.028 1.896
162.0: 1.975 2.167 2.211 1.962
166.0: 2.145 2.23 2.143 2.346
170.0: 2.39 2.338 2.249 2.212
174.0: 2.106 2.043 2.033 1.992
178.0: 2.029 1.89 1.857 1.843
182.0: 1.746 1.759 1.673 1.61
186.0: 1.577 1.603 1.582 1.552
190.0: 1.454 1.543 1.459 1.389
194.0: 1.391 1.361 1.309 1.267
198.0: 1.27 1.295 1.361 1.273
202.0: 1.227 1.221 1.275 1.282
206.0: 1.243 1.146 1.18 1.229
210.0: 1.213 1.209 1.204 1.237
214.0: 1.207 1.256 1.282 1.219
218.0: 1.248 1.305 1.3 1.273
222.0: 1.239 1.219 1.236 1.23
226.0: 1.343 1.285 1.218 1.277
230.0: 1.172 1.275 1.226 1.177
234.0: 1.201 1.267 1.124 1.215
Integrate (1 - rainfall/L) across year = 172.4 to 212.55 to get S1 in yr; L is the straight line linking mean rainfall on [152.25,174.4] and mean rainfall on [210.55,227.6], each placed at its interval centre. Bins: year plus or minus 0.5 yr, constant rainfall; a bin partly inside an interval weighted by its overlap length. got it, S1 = 3.0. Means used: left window 2.05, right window 1.25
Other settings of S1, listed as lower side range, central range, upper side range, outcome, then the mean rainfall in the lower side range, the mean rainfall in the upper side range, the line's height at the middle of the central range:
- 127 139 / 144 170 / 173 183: -3.41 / 1.18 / 1.95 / 1.59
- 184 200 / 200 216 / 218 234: 1.44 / 1.45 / 1.25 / 1.36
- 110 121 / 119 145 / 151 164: 5.82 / 1.48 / 1.88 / 1.63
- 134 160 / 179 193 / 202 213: -3.77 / 1.41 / 1.22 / 1.29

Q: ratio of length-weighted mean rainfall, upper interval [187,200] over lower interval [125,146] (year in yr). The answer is 1.19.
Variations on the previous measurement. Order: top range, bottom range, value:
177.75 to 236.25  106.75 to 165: 0.92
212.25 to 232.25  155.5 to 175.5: 0.60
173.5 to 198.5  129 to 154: 1.31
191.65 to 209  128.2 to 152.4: 1.05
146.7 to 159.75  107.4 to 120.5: 1.14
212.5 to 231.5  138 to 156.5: 0.90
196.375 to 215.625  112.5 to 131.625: 0.86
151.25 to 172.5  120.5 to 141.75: 1.61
